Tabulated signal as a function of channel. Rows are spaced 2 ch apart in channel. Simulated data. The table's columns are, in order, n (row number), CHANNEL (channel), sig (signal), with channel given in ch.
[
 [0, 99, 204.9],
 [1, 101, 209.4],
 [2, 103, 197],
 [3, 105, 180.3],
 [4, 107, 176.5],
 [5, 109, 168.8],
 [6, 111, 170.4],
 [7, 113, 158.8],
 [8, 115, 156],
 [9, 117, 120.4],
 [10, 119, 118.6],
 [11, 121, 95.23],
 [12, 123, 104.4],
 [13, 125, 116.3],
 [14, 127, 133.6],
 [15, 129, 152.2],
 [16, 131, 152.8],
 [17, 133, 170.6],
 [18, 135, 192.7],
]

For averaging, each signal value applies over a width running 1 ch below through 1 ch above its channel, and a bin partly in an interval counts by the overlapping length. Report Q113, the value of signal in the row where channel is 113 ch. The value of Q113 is 158.8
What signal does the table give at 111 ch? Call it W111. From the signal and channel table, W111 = 170.4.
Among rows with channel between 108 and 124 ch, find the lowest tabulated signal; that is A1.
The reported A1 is 95.23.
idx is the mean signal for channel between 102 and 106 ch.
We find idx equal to 189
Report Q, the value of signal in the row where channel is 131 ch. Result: 152.8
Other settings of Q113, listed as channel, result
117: 120.4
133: 170.6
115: 156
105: 180.3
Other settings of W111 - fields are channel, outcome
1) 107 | 176.5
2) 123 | 104.4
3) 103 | 197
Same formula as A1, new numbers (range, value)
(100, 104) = 197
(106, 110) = 168.8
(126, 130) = 133.6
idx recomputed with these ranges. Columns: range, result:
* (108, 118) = 155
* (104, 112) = 174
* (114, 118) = 138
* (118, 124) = 106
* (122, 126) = 110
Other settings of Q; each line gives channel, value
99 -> 204.9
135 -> 192.7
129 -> 152.2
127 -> 133.6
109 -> 168.8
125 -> 116.3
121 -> 95.23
